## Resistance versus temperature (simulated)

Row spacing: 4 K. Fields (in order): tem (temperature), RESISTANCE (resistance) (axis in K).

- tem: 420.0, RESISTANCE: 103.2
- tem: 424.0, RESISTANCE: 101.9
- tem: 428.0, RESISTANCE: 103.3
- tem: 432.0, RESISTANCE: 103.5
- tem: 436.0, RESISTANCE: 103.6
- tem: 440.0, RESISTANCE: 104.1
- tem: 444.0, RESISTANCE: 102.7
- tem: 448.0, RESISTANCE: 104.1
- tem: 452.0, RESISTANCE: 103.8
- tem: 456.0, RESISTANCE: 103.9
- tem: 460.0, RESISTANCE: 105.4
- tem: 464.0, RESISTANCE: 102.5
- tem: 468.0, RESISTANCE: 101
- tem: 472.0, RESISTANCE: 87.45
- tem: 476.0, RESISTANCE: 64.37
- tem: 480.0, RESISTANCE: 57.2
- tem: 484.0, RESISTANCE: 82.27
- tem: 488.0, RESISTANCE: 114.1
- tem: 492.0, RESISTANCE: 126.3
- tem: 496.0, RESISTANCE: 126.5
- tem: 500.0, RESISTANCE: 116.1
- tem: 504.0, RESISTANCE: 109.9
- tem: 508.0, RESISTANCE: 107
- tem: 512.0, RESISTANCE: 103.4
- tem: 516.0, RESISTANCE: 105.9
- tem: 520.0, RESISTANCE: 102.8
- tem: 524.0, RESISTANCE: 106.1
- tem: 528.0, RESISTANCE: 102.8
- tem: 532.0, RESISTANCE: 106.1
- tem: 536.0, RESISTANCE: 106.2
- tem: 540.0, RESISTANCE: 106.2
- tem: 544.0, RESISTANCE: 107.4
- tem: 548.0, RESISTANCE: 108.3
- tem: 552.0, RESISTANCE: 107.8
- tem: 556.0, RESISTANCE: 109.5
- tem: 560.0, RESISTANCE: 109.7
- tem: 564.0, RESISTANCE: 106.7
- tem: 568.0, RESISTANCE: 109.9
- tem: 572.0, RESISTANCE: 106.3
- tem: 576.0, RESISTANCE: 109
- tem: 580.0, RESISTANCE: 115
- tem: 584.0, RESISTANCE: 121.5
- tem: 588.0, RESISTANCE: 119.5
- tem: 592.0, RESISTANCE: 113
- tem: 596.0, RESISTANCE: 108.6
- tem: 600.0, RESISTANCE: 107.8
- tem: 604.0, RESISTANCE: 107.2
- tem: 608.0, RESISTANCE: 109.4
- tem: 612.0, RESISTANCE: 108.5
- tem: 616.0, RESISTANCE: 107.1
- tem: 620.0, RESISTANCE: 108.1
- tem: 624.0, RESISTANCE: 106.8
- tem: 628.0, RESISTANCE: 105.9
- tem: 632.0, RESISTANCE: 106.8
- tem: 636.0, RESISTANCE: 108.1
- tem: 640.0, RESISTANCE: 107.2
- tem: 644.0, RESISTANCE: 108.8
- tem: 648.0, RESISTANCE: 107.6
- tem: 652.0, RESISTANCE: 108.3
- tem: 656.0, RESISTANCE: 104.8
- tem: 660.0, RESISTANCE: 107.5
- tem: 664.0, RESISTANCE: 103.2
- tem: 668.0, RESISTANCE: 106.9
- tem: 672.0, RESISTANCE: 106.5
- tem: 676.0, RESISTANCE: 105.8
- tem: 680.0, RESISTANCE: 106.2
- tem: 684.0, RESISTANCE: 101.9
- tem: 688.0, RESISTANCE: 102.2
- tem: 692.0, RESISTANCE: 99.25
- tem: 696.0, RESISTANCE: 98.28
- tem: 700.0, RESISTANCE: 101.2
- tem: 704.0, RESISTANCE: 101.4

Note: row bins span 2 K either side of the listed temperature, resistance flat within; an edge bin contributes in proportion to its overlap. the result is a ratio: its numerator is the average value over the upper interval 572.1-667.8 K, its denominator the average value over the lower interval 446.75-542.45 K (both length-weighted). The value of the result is 1.07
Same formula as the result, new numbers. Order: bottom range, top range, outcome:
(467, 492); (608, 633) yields 1.23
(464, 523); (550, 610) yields 1.10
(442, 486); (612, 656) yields 1.16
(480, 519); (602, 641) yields 1.00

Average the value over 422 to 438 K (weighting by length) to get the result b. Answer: 103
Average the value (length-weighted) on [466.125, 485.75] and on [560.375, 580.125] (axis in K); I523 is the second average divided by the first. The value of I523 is 1.4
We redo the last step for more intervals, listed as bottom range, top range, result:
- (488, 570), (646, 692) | 0.96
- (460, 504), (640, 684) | 1.08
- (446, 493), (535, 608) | 1.15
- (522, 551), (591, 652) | 1.02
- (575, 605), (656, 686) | 0.93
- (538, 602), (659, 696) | 0.94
